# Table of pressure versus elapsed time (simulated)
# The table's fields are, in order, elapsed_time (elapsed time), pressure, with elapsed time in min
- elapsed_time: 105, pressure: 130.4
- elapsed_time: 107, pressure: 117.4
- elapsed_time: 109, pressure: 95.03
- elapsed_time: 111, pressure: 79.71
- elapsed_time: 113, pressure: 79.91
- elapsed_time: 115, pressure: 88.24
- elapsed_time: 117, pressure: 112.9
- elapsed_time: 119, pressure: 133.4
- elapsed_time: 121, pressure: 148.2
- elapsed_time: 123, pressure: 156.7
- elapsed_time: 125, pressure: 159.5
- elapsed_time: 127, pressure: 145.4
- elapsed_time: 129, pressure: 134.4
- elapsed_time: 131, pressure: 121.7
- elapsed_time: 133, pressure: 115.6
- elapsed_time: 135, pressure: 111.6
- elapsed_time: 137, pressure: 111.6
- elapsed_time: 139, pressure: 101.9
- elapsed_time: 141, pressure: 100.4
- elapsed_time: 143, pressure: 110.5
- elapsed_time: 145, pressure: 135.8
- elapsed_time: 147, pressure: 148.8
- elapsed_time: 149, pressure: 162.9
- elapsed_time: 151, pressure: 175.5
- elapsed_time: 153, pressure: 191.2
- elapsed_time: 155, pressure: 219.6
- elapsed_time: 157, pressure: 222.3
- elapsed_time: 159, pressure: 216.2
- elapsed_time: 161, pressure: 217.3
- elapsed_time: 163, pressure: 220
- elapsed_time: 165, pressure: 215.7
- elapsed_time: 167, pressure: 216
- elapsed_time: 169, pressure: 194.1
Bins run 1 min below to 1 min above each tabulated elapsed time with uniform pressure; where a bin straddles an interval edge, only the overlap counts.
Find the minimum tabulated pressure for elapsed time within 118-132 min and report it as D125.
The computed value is 121.7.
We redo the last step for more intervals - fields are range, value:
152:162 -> 191.2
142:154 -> 110.5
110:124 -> 79.71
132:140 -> 101.9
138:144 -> 100.4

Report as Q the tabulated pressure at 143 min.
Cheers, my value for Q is 110.5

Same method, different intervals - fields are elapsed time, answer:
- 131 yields 121.7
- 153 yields 191.2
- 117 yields 112.9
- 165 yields 215.7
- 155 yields 219.6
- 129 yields 134.4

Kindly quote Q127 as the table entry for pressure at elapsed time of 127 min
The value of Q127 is 145.4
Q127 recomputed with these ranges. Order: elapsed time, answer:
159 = 216.2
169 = 194.1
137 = 111.6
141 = 100.4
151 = 175.5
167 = 216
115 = 88.24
